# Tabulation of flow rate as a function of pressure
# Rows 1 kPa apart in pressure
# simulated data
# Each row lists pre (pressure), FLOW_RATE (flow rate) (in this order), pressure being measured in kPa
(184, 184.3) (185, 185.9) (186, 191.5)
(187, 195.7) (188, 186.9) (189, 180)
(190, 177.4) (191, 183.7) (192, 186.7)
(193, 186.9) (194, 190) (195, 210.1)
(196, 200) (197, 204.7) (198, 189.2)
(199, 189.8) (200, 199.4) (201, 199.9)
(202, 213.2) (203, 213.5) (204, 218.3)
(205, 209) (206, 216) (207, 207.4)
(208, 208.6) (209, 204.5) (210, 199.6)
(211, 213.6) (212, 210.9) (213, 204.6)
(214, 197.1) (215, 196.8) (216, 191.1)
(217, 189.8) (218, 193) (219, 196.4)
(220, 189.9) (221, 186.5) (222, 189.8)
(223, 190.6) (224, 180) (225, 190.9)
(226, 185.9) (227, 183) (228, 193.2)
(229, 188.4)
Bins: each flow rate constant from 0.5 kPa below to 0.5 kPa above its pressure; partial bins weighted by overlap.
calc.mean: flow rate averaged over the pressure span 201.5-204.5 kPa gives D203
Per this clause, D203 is 215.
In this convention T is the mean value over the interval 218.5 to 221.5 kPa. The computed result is 191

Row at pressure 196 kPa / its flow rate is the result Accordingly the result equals 200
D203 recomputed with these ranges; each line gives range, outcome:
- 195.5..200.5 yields 197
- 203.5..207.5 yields 213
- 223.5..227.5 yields 185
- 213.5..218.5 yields 194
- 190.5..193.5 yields 186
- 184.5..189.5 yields 188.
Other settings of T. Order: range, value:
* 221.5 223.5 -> 190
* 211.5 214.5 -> 204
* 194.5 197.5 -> 205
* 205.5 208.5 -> 211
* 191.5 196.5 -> 195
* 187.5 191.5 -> 182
